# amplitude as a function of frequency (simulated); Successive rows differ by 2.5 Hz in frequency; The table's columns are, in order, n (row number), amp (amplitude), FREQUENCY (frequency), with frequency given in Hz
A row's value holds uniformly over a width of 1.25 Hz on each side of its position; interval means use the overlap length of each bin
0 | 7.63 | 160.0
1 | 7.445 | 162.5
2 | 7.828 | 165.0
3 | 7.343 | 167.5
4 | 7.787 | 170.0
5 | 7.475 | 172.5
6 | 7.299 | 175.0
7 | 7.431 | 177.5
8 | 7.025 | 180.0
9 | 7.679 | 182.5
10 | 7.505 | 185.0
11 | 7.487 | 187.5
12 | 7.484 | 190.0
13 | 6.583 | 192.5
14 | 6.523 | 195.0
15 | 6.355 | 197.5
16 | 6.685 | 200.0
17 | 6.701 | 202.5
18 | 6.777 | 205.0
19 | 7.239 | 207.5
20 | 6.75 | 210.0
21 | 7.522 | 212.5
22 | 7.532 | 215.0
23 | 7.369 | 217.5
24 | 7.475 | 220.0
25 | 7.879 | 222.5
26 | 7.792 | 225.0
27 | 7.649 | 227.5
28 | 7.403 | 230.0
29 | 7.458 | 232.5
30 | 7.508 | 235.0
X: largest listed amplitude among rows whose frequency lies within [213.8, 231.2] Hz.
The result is 7.879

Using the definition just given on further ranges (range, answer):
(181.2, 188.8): 7.679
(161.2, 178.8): 7.828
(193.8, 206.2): 6.777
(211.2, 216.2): 7.532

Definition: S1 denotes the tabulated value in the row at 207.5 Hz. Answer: 7.239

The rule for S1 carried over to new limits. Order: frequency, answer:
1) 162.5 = 7.445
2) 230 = 7.403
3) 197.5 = 6.355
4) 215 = 7.532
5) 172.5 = 7.475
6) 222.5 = 7.879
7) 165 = 7.828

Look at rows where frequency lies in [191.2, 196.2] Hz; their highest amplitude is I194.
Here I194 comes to 6.583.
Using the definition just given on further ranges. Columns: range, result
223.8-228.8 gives 7.792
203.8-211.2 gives 7.239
